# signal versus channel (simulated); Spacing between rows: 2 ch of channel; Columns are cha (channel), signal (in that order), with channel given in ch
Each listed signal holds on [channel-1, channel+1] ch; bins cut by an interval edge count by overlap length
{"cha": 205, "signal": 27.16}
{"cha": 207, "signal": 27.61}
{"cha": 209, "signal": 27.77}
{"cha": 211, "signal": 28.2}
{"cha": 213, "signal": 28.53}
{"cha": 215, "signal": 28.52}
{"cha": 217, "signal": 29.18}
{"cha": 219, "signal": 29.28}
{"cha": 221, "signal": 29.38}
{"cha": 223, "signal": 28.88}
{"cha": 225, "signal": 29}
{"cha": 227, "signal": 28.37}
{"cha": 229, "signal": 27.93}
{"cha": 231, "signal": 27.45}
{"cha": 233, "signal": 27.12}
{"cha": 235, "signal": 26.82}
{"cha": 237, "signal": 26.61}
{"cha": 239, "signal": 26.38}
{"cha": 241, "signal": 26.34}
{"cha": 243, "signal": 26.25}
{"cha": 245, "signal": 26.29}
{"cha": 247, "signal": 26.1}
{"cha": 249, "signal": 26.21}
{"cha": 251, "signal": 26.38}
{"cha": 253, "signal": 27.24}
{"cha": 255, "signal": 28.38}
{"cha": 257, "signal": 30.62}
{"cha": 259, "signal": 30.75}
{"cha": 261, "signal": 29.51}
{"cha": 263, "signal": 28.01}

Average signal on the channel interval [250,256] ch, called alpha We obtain 27.3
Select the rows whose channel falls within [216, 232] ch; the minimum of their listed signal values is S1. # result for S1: 27.45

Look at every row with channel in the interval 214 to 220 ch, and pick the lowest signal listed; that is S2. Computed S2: 28.52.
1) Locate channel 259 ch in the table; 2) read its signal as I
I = 30.75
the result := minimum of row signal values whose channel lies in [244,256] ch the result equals 26.1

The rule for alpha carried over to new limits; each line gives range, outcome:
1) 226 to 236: 27.5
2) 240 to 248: 26.2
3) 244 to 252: 26.2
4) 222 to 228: 28.8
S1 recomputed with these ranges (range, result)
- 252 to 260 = 27.24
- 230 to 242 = 26.34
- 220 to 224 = 28.88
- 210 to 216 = 28.2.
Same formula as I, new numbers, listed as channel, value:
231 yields 27.45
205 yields 27.16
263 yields 28.01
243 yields 26.25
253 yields 27.24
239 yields 26.38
